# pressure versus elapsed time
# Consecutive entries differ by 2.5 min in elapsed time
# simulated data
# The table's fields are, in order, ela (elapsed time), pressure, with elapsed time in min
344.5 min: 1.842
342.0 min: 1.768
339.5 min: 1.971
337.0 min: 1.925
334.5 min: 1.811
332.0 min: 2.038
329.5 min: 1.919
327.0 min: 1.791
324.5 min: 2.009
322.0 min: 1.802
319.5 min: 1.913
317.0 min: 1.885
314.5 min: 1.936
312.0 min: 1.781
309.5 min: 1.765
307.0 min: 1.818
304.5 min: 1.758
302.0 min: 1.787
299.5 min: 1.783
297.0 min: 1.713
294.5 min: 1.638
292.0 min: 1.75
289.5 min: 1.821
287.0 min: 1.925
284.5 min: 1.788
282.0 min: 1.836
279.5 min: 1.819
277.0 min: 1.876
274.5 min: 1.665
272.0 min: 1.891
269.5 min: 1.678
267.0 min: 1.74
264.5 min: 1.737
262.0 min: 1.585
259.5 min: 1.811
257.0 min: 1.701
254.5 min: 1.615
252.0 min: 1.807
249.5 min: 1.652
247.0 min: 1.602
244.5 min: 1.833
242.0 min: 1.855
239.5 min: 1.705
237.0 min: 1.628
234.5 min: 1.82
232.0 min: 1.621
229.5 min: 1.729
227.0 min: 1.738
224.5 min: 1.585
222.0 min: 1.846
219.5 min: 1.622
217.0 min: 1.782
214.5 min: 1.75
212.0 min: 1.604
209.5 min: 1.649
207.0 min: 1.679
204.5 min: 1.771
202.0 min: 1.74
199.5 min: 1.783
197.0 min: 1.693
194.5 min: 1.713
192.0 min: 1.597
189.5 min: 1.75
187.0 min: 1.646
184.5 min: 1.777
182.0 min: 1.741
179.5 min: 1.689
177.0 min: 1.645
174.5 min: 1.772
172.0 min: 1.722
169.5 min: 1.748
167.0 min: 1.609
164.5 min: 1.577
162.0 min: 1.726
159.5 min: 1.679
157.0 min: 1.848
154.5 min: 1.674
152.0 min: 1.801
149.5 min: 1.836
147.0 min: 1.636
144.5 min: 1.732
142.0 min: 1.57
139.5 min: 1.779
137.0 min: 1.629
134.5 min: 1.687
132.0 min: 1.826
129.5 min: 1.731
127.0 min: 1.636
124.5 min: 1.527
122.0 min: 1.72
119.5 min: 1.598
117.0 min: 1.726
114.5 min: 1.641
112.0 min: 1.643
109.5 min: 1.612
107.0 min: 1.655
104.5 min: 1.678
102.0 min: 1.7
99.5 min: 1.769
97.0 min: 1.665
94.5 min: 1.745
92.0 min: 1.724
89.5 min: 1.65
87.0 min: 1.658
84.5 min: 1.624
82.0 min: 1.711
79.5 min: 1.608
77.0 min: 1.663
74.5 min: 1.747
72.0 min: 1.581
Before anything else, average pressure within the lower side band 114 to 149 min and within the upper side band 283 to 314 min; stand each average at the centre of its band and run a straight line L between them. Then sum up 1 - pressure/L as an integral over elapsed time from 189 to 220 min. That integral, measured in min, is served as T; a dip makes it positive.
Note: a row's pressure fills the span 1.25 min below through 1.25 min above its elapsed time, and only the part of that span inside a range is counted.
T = 0.4 min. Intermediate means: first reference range 1.68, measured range 1.7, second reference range 1.78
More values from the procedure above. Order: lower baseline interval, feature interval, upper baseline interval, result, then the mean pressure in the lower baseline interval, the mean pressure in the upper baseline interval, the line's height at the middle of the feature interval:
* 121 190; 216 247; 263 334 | 0.7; 1.7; 1.82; 1.76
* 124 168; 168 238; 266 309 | 0.9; 1.7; 1.78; 1.73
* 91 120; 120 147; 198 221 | 0.2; 1.68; 1.71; 1.69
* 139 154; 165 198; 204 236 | 0.3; 1.72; 1.71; 1.71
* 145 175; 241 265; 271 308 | 0.7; 1.72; 1.79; 1.77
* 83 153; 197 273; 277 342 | 2.6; 1.69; 1.84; 1.78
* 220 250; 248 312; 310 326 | 1.7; 1.72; 1.88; 1.81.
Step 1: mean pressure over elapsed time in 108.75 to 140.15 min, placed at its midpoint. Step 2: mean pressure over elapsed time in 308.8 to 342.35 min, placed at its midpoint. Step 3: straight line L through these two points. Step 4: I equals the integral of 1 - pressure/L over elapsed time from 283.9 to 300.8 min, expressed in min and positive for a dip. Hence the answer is 0.7 min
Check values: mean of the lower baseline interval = 1.67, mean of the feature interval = 1.77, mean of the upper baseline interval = 1.88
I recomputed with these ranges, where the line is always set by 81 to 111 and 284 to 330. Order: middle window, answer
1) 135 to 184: 0.5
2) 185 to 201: 0.4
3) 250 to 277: 0.9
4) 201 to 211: 0.3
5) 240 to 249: 0.1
